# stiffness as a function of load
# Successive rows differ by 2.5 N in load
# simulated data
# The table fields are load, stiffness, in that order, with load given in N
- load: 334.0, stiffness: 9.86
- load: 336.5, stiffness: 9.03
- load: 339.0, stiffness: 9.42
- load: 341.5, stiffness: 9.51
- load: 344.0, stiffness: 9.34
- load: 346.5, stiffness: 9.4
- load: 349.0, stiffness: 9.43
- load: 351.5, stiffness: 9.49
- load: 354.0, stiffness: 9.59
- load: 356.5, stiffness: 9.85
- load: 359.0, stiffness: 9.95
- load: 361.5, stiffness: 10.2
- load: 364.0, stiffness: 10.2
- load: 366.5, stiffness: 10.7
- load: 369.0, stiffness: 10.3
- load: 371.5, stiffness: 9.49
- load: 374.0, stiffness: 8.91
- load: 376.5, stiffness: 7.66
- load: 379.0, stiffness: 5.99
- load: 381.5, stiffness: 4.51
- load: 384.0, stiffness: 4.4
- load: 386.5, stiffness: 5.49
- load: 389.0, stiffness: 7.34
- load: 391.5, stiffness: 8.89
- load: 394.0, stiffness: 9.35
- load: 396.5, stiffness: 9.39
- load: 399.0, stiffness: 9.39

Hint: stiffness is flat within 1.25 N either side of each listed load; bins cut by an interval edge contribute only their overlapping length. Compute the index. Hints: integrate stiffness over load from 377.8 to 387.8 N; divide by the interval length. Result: 5.1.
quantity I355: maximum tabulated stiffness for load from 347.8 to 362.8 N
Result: 10.2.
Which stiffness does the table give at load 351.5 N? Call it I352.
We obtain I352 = 9.49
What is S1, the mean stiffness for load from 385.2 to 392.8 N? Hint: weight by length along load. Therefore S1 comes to 7.24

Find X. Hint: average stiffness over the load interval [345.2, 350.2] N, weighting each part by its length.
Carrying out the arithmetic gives 9.41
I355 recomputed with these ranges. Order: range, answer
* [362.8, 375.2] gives 10.7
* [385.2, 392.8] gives 8.89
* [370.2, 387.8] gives 9.49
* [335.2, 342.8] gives 9.51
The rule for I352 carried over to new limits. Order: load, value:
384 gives 4.4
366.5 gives 10.7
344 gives 9.34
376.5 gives 7.66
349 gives 9.43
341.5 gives 9.51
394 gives 9.35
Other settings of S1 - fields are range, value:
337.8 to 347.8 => 9.42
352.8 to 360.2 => 9.8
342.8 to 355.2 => 9.45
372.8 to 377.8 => 8.26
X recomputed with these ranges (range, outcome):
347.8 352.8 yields 9.46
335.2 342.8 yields 9.32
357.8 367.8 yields 10.3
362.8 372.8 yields 10.2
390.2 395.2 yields 9.1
